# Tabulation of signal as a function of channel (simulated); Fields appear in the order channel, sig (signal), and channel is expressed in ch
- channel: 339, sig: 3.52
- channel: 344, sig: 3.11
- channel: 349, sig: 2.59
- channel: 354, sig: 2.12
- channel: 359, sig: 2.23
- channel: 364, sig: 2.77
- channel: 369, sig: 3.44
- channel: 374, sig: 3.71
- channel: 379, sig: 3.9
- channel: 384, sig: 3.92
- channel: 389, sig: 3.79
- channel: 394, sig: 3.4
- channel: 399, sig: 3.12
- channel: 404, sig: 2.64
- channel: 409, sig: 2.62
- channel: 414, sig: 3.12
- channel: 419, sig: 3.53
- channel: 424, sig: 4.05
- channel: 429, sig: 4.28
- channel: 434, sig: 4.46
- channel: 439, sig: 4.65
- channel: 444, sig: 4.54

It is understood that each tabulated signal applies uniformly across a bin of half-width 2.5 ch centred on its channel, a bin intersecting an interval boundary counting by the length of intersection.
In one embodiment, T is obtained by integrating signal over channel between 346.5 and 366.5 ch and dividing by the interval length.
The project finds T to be 2.43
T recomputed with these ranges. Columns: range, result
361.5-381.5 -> 3.45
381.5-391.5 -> 3.85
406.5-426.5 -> 3.33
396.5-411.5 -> 2.79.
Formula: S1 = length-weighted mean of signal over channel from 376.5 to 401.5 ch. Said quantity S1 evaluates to 3.63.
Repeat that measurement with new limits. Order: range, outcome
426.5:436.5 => 4.37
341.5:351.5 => 2.85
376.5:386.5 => 3.91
